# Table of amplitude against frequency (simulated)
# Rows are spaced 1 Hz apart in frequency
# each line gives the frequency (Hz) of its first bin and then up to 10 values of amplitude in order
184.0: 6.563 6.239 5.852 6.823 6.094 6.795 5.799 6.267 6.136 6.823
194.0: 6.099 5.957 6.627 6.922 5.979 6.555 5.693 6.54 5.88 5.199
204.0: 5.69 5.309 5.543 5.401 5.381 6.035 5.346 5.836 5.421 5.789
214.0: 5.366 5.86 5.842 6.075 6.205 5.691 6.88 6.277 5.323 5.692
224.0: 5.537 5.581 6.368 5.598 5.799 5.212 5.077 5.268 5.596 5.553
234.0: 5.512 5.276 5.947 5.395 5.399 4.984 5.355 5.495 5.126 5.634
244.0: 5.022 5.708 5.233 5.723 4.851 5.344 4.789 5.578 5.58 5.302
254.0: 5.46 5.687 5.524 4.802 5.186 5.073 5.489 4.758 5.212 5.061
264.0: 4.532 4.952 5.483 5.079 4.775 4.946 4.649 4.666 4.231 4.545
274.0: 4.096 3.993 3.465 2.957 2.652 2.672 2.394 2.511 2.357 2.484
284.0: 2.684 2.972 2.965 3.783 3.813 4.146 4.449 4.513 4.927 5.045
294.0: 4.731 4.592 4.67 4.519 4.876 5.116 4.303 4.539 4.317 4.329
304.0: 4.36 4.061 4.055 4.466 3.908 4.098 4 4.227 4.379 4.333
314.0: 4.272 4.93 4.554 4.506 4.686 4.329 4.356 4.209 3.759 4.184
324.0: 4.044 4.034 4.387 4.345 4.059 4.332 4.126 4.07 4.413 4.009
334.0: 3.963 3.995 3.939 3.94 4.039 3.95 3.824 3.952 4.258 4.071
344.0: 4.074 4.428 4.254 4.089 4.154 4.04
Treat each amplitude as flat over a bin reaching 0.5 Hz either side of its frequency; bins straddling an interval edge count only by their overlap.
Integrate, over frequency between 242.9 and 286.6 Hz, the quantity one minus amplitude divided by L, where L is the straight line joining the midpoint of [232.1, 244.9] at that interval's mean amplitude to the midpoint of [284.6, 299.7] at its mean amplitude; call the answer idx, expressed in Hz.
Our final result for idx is 4.1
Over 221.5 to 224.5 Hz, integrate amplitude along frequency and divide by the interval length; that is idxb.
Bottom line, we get 5.52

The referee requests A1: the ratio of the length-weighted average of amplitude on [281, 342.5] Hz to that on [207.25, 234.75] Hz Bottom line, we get 0.73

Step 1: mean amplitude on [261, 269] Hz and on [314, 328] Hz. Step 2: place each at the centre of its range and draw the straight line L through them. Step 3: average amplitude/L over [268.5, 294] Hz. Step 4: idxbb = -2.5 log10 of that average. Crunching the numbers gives 0.28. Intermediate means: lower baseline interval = 4.99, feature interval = 3.7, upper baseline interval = 4.32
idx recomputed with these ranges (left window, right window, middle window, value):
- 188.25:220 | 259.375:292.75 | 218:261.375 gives -4.19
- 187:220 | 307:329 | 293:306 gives 0.04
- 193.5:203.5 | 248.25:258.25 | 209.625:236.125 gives 0.35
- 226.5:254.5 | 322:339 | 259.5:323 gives 6.08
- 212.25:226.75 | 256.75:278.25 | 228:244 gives 0.13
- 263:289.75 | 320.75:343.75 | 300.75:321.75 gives -1.83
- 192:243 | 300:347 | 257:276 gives 0.97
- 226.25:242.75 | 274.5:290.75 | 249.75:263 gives -2.62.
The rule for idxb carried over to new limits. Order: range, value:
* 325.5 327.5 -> 4.37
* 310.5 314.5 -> 4.3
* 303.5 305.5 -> 4.21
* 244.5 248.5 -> 5.38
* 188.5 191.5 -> 6.29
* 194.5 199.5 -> 6.41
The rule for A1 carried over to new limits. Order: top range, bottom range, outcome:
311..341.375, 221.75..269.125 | 0.79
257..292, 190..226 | 0.69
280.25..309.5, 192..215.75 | 0.69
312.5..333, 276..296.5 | 1.20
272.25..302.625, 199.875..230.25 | 0.67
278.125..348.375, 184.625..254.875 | 0.71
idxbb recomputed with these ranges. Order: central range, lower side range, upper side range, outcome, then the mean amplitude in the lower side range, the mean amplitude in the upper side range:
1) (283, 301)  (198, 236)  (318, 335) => 0.11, 5.71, 4.17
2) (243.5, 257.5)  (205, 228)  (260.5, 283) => -0.13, 5.77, 4.05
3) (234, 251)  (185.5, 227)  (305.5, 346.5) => 0.02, 5.96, 4.19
